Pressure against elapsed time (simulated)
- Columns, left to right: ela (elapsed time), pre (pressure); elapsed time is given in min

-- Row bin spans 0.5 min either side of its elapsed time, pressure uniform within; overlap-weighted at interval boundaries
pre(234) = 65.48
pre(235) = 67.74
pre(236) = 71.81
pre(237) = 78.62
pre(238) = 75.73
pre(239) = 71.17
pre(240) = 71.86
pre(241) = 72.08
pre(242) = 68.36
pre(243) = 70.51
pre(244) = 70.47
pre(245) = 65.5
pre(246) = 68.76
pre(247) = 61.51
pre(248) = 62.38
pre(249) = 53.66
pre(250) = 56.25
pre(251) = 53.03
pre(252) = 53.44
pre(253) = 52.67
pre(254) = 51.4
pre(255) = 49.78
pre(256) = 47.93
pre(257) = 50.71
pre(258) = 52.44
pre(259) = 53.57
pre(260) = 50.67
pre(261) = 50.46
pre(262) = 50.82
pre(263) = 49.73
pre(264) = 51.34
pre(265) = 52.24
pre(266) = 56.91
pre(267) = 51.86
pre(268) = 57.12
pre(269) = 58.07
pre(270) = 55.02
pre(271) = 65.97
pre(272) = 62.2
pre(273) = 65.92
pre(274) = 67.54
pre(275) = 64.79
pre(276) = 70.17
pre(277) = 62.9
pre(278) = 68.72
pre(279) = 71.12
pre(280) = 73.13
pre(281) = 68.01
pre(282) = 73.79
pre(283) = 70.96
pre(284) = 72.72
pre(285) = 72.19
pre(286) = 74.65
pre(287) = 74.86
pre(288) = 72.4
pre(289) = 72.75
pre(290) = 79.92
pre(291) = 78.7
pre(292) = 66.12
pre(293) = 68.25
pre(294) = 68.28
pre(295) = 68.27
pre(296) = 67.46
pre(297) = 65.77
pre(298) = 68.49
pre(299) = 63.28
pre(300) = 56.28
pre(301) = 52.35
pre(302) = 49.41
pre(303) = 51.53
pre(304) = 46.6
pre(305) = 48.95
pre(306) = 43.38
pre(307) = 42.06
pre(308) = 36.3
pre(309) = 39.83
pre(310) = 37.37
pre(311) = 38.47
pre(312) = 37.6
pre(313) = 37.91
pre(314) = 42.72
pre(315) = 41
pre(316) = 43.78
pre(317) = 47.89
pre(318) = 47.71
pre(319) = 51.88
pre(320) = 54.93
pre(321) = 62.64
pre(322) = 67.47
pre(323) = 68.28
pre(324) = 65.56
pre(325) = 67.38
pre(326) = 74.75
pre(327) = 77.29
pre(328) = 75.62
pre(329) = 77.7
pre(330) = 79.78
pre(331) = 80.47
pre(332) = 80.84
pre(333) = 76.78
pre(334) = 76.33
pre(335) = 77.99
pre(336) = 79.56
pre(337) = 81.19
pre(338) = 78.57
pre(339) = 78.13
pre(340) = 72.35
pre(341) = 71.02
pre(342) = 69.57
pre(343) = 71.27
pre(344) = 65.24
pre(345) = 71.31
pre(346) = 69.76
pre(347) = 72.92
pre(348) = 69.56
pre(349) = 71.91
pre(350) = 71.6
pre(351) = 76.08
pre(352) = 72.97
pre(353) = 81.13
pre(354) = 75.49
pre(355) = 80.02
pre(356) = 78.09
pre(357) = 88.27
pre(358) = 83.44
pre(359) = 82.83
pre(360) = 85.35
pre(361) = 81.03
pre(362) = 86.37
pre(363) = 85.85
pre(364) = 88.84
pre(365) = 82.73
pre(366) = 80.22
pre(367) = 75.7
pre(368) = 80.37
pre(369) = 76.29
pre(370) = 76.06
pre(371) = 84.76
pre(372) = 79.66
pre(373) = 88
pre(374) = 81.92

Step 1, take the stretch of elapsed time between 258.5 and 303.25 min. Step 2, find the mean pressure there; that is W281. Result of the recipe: 63.8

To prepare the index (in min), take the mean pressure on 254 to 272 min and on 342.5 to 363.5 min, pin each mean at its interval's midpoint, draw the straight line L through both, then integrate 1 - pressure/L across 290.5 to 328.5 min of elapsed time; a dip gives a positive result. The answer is 5.6 min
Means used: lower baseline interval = 53.4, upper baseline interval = 77.2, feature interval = 55.8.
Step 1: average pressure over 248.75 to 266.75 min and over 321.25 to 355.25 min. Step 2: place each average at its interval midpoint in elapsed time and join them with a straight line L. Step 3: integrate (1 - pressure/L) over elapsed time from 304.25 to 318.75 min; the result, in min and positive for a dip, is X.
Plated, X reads 5.4 min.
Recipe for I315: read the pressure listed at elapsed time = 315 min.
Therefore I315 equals 41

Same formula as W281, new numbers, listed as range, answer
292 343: 61.3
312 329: 57.9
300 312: 44.4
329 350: 74.7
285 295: 72.6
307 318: 40.7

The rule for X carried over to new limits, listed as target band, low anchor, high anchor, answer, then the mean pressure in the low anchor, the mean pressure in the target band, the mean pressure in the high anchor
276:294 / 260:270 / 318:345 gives -4.0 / 53.1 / 71.7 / 71.9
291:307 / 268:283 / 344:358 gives 2.3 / 66.1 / 59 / 75.2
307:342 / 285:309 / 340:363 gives 3.6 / 61.3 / 62.4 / 76.3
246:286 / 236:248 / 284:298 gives 6.3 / 70.1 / 59.6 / 71.4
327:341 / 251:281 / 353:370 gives -0.6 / 57.6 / 77.8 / 81.7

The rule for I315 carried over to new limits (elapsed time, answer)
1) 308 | 36.3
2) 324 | 65.56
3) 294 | 68.28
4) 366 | 80.22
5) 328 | 75.62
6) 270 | 55.02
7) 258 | 52.44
